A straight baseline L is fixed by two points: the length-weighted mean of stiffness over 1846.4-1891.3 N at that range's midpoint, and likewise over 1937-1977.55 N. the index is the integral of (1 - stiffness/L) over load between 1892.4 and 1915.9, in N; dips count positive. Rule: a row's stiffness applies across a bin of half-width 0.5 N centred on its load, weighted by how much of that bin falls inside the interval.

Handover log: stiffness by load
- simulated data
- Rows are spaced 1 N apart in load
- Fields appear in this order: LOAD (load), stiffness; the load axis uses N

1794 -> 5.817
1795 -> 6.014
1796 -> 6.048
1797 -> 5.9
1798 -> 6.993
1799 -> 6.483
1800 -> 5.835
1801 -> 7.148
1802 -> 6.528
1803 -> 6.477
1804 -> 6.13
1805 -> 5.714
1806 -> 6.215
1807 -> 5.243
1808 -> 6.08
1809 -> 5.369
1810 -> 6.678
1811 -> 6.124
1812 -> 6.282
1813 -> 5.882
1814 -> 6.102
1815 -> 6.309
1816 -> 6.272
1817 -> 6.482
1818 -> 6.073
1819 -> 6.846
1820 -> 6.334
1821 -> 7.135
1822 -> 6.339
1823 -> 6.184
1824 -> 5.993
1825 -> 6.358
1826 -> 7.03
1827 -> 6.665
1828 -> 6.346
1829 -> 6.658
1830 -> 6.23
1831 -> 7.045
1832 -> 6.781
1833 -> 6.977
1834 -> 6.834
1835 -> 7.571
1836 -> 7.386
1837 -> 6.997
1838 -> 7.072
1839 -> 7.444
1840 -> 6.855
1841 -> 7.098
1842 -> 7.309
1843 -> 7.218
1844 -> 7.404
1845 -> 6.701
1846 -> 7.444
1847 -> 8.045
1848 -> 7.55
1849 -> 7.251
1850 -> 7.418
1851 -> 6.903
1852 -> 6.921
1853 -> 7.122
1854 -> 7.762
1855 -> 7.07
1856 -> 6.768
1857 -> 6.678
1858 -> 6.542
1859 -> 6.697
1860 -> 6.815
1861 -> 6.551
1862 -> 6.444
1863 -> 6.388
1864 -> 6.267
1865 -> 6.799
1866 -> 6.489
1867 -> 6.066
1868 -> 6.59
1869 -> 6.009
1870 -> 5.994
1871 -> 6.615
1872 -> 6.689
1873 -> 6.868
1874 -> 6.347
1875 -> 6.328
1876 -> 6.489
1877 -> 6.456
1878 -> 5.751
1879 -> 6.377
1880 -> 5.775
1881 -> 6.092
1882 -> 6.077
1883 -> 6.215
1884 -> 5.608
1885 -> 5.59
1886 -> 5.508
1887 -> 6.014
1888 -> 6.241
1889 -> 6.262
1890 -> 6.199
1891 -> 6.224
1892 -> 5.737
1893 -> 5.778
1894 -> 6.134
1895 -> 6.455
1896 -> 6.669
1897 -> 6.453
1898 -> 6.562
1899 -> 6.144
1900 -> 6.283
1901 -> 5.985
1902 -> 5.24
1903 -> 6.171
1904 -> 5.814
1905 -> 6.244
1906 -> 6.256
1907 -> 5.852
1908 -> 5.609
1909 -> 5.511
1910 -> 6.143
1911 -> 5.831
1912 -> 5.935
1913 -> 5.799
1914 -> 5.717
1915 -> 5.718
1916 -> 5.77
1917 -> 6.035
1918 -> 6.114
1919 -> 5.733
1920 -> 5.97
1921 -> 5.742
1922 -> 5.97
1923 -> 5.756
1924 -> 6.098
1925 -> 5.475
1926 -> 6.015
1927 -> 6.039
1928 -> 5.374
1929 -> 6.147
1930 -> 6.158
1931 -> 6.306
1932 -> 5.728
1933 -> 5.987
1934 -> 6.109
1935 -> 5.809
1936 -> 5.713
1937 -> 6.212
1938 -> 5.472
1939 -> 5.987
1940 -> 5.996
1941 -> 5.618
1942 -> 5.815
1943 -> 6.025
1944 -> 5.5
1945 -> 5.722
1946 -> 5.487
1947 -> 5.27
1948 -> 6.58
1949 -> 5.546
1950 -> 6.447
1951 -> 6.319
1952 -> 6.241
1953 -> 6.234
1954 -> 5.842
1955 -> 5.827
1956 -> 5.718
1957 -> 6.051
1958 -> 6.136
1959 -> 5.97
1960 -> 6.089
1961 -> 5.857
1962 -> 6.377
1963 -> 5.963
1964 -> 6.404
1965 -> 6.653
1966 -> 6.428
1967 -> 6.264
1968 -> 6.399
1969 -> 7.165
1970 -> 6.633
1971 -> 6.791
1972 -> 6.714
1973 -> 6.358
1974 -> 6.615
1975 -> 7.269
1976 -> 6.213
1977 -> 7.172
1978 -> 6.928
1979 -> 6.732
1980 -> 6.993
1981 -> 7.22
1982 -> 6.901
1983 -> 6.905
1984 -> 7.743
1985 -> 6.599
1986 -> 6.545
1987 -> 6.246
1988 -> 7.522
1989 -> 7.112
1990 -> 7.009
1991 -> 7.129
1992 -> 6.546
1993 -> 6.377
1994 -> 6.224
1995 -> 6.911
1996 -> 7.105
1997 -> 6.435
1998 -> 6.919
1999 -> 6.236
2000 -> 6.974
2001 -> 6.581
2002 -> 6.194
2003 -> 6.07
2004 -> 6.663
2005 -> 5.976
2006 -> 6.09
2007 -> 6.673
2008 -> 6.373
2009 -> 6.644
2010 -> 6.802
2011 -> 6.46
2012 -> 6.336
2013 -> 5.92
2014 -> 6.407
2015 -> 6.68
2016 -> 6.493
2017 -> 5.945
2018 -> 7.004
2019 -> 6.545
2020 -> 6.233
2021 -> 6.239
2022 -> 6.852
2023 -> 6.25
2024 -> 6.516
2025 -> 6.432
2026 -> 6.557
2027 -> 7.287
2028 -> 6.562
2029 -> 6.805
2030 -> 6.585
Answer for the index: 1.4 N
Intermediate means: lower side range 6.51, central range 6.01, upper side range 6.18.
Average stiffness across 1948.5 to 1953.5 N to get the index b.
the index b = 6.16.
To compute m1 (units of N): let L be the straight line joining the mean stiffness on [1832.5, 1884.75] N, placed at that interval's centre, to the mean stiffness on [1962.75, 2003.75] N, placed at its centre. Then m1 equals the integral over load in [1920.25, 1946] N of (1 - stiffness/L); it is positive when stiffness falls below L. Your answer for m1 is 3.3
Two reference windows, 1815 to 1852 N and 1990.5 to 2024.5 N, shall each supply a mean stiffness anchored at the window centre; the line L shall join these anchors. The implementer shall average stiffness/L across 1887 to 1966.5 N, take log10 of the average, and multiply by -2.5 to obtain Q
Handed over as 0.119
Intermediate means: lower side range 6.89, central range 5.98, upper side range 6.49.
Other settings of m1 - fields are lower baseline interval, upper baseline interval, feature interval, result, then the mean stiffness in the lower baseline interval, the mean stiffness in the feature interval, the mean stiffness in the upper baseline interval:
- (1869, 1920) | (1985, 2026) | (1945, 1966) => 0.92 N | 6.07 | 6.05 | 6.54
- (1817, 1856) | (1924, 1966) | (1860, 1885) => 1.22 N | 6.95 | 6.3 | 5.96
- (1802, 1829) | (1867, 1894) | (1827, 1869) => -4.85 N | 6.27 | 6.92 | 6.15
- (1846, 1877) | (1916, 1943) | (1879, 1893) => 1.03 N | 6.76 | 5.97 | 5.9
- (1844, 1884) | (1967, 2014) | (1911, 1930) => 2.27 N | 6.65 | 5.86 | 6.68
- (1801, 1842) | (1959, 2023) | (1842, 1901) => 0.23 N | 6.52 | 6.52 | 6.59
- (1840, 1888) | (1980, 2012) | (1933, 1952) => 2.21 N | 6.62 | 5.88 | 6.68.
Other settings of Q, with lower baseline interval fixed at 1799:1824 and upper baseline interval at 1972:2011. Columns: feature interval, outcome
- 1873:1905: 0.057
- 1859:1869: -0.017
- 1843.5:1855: -0.155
